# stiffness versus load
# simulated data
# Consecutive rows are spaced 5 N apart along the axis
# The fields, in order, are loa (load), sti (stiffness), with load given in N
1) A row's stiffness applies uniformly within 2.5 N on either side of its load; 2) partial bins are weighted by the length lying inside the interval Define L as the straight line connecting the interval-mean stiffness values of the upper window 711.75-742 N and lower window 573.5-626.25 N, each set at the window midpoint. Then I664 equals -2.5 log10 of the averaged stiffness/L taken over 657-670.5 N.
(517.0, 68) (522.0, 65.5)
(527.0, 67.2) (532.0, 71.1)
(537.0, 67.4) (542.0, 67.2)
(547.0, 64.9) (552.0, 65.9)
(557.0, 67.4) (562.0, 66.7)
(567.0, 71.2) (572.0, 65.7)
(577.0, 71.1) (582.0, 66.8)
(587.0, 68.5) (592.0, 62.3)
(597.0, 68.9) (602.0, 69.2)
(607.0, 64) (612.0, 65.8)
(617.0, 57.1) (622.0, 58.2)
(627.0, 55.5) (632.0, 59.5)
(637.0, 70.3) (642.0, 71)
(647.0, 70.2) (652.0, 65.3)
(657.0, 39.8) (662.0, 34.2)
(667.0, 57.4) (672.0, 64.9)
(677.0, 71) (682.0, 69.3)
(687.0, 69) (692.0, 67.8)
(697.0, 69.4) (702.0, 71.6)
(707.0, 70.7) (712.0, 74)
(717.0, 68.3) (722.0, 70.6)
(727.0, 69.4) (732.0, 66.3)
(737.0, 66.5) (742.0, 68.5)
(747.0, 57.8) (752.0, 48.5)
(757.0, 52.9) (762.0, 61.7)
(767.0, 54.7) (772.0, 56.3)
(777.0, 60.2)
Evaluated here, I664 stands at 0.40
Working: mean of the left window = 64.9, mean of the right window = 68.8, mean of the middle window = 46.1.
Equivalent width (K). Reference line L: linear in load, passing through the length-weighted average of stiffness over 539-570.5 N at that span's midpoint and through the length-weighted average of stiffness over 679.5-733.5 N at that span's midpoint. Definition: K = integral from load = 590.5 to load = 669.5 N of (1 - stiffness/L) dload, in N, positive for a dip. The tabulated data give 9.11 N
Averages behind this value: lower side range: 67.2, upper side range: 69.7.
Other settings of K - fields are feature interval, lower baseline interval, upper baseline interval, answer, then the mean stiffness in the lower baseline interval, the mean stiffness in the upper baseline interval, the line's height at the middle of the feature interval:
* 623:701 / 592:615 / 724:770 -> 1.9 N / 66.3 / 60.8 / 64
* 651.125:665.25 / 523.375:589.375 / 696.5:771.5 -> 4.5 N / 67.7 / 64.4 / 65.8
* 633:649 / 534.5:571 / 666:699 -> -0.5 N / 67.2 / 67.4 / 67.3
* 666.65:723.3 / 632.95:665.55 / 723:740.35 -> -4.8 N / 58.5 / 67.7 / 63.6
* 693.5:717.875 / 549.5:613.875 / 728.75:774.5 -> -3.7 N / 67.2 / 59.4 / 61.5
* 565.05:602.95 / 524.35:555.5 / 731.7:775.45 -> -1.3 N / 67.3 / 58.9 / 65.6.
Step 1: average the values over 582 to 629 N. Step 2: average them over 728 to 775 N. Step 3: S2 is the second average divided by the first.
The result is 0.9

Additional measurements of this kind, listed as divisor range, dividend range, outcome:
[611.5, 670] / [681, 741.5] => 1.19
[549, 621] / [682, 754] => 1.01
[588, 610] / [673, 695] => 1.04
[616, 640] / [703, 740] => 1.15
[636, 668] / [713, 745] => 1.18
